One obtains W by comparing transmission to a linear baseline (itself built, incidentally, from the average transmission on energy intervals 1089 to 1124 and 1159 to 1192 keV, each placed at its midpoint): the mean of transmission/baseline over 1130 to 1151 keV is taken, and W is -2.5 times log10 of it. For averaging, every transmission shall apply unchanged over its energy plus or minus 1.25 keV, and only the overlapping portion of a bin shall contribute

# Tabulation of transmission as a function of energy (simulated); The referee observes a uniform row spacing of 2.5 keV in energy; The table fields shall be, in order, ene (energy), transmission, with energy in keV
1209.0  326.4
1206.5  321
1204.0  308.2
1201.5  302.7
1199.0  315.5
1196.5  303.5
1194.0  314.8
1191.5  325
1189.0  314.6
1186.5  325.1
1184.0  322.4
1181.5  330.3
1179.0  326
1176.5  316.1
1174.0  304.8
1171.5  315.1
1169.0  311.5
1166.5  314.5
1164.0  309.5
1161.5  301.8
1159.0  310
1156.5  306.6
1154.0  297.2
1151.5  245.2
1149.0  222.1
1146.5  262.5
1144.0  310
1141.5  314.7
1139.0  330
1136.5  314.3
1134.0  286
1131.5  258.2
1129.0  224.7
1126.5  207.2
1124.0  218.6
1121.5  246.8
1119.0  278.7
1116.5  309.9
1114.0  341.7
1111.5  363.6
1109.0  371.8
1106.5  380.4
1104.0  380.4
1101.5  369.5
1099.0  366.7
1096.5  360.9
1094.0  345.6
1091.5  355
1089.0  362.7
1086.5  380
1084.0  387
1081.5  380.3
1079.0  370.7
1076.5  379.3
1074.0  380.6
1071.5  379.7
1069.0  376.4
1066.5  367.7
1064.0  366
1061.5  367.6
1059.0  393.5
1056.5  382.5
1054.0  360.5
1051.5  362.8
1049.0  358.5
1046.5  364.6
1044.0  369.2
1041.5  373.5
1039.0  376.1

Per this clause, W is 0.15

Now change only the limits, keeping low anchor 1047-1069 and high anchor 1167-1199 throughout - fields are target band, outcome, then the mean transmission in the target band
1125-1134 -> 0.39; 237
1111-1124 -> 0.17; 296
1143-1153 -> 0.27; 260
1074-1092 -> -0.05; 375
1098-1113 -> -0.07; 372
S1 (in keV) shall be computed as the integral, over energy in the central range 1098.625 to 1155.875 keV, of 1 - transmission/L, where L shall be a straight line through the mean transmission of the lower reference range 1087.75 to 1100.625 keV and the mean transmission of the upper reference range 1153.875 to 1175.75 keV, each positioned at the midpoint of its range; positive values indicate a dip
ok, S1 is 6.3 keV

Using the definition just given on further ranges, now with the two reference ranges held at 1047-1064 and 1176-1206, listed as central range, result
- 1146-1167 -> 2.9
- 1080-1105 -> -0.9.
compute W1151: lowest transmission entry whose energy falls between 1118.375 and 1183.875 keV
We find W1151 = 207.2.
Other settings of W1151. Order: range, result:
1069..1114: 341.7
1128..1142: 224.7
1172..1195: 304.8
